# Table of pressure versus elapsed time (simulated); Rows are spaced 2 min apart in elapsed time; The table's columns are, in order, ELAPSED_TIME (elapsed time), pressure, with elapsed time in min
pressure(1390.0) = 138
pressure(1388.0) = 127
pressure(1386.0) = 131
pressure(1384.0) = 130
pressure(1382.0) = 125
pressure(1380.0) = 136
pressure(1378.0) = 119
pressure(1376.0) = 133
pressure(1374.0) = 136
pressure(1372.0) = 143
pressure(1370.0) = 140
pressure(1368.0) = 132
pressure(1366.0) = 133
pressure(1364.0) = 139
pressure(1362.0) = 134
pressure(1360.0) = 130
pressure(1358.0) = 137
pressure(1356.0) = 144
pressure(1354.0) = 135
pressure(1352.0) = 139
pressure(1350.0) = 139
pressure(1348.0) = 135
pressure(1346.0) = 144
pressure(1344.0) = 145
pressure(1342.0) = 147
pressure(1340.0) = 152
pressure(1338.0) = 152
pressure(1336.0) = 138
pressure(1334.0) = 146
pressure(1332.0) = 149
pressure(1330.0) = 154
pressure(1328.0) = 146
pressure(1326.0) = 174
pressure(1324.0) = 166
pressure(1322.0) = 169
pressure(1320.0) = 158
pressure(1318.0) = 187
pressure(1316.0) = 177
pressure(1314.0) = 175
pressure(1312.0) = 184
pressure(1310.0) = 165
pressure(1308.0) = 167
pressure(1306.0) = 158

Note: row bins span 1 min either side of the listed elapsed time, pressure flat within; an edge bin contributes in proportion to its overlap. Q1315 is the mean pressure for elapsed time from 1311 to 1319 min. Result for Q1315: 181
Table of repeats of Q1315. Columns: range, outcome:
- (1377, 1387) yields 128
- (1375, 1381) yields 129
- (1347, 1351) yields 137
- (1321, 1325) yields 168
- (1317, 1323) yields 171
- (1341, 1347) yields 145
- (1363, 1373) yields 137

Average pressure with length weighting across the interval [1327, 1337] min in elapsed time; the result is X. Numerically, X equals 147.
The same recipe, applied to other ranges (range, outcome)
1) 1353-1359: 139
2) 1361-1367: 135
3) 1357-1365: 135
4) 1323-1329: 162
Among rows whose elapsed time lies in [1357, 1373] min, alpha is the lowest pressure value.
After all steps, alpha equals 130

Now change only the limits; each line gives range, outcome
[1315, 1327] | 158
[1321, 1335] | 146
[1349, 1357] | 135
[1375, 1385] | 119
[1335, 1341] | 138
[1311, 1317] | 175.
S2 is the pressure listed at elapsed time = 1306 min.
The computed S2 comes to 158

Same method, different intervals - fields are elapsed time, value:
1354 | 135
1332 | 149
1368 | 132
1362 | 134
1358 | 137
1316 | 177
